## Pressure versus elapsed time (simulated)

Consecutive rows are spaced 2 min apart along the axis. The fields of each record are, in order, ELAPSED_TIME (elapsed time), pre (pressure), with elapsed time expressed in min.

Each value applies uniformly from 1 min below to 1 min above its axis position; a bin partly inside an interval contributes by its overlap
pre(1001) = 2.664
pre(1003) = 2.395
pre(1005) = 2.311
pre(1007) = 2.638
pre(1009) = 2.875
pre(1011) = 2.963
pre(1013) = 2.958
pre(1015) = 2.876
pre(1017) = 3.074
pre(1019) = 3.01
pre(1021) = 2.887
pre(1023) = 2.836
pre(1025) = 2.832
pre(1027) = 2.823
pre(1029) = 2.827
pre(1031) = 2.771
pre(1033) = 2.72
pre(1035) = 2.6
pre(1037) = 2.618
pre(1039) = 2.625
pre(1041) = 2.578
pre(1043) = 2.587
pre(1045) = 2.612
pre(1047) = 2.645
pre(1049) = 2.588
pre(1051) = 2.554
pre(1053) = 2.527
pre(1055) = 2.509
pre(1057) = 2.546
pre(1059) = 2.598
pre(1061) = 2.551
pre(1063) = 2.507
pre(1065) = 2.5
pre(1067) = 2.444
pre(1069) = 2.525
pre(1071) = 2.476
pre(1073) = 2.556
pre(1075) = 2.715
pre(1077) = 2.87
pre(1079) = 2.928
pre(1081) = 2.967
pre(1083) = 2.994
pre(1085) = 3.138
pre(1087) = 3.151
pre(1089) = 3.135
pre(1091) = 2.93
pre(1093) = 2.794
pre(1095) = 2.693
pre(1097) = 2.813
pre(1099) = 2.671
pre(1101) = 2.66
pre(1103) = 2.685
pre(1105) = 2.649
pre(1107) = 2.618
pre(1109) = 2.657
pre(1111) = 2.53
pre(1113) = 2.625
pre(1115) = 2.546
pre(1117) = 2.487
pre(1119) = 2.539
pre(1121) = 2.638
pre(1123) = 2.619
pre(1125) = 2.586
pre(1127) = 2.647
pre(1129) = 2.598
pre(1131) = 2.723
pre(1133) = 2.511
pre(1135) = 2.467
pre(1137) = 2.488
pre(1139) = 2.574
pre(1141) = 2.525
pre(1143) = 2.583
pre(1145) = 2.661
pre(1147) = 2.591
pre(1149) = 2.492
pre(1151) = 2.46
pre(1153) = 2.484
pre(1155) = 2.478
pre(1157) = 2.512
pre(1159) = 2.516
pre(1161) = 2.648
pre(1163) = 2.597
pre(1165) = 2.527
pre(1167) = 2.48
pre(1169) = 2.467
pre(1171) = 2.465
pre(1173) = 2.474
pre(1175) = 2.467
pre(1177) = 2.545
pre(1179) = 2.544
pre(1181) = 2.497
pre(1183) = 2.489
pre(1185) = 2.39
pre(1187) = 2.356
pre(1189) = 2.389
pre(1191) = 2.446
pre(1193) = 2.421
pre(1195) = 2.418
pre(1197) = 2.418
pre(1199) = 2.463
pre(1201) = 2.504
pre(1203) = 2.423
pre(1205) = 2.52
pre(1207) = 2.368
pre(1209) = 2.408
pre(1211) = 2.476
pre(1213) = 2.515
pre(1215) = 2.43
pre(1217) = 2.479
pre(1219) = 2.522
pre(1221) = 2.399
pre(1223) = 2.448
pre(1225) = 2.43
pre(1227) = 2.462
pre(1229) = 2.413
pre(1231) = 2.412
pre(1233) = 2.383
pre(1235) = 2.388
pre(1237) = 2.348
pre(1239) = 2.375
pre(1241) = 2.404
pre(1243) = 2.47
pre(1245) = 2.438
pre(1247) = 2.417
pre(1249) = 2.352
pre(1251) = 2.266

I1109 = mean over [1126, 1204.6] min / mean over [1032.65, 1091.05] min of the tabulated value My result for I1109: 0.93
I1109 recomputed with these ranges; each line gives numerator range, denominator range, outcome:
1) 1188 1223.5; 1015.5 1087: 0.90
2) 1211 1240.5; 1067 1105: 0.87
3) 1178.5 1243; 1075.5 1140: 0.90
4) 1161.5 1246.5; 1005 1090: 0.90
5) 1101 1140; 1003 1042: 0.94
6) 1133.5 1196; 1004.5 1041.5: 0.90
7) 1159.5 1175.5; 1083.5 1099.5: 0.86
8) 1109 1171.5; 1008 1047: 0.92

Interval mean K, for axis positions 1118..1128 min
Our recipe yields 2.61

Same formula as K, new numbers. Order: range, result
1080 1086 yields 3.03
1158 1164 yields 2.59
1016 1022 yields 2.99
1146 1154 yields 2.51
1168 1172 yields 2.47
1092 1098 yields 2.77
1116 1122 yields 2.55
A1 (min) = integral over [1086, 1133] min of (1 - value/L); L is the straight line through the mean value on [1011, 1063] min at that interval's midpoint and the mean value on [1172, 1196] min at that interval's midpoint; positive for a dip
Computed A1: -1.9 min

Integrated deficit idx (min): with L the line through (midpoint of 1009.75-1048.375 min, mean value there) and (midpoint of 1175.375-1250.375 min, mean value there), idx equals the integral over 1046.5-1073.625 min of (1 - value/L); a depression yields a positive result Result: 1.86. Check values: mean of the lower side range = 2.78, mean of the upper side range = 2.44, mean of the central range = 2.54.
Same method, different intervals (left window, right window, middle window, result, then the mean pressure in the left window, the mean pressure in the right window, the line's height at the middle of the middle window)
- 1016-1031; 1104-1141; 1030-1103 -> 1.5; 2.89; 2.58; 2.76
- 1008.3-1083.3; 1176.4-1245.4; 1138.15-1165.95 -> -0.1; 2.71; 2.44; 2.54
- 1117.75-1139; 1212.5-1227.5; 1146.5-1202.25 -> 0.8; 2.58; 2.46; 2.52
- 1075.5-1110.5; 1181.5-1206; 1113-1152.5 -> 1.7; 2.84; 2.44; 2.68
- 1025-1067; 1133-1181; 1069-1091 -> -2.5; 2.62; 2.52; 2.59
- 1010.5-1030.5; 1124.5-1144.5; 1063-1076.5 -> 1.0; 2.9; 2.57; 2.76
